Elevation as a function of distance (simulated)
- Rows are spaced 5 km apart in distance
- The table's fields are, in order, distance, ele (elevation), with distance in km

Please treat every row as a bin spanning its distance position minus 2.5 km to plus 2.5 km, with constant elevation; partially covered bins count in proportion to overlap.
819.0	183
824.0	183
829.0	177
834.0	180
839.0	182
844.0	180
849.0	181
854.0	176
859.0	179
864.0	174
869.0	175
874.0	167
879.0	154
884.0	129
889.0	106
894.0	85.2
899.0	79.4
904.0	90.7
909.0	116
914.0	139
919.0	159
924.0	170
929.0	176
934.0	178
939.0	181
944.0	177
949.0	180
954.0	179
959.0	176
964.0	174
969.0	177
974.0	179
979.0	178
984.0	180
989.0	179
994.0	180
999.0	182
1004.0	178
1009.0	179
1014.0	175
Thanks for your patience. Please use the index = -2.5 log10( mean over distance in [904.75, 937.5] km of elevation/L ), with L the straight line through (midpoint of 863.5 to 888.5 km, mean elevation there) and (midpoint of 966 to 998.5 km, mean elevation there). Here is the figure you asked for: 0.079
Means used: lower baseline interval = 154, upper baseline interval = 179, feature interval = 154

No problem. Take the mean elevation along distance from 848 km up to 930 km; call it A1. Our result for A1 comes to 143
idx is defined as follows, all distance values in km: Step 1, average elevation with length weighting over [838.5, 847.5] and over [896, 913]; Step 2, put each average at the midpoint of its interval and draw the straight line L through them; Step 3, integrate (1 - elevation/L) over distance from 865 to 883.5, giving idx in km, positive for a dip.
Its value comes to -3.0 km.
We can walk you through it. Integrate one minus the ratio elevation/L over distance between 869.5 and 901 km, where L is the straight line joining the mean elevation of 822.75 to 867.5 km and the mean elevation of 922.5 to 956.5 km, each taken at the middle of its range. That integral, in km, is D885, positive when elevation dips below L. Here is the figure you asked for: 9.56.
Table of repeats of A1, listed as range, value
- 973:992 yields 179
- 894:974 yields 155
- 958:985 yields 177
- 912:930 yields 160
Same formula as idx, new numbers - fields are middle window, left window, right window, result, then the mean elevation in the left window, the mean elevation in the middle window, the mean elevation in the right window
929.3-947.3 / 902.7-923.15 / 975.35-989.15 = -3.6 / 132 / 178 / 179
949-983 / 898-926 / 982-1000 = -3.0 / 127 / 178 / 180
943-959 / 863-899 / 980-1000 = -1.4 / 136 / 178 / 180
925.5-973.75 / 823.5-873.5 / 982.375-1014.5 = 0.4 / 178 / 177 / 179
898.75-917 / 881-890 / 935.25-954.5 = 4.2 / 121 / 111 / 179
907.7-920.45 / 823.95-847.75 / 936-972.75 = 2.9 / 180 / 138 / 178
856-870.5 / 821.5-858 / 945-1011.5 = 0.3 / 180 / 176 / 179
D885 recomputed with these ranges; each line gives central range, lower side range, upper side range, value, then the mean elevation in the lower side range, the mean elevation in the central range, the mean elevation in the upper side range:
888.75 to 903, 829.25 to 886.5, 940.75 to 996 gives 7.04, 171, 87.8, 178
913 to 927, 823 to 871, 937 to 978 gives 1.54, 179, 159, 178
